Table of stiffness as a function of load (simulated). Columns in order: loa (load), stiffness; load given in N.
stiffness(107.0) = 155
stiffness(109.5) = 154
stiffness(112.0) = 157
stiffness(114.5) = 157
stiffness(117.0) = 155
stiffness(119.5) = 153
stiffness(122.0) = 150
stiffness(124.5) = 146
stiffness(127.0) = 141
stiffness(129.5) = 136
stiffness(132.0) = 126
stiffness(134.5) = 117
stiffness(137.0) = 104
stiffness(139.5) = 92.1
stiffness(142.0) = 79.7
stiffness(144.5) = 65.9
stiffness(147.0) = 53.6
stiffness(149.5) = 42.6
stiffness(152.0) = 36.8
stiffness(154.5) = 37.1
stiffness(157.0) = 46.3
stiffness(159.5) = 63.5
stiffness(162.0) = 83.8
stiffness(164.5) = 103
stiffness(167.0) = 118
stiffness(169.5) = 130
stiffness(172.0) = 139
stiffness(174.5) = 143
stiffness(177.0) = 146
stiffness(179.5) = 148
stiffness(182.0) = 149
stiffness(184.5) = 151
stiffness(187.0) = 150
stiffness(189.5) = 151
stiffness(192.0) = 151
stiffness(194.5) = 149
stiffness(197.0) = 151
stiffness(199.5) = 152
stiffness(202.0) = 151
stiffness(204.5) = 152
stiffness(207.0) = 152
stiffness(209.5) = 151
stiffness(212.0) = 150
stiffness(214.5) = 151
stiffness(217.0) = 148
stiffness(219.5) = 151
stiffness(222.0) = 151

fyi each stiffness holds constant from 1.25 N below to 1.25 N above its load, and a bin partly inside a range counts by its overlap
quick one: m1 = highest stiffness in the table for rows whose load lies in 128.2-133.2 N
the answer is 136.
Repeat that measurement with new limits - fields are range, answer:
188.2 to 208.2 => 152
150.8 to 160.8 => 63.5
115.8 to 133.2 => 155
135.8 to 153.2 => 104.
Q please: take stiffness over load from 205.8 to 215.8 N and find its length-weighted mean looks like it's 151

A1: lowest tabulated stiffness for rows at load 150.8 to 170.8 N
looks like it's 36.8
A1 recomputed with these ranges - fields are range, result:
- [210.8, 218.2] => 148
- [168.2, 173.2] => 130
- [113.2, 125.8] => 146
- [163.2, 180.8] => 103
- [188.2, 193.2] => 151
